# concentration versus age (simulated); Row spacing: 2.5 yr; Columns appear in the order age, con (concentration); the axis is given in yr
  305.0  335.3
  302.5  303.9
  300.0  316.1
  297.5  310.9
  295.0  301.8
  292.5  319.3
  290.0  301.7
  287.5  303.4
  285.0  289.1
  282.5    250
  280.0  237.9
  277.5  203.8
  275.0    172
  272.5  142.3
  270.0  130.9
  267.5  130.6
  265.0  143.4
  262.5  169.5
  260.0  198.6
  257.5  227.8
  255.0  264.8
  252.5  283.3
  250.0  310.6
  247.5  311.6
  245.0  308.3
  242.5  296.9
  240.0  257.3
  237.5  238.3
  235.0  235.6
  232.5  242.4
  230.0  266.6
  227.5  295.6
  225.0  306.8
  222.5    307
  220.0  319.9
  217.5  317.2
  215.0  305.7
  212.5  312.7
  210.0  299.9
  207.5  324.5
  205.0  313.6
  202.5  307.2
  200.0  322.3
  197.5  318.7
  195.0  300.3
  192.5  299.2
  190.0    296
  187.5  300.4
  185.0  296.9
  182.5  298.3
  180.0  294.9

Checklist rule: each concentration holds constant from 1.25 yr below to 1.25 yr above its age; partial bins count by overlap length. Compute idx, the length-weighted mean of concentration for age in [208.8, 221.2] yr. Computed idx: 311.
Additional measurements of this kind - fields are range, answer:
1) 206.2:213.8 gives 312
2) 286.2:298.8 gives 307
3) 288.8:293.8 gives 311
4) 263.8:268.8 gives 137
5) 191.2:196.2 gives 300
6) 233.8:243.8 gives 257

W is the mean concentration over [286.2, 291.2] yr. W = 302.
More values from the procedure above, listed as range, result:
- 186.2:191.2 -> 298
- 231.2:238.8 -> 239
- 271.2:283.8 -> 201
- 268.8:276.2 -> 148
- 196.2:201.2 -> 320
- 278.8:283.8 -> 244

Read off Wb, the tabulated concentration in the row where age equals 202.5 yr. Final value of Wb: 307.2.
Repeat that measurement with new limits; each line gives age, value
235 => 235.6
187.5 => 300.4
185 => 296.9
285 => 289.1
